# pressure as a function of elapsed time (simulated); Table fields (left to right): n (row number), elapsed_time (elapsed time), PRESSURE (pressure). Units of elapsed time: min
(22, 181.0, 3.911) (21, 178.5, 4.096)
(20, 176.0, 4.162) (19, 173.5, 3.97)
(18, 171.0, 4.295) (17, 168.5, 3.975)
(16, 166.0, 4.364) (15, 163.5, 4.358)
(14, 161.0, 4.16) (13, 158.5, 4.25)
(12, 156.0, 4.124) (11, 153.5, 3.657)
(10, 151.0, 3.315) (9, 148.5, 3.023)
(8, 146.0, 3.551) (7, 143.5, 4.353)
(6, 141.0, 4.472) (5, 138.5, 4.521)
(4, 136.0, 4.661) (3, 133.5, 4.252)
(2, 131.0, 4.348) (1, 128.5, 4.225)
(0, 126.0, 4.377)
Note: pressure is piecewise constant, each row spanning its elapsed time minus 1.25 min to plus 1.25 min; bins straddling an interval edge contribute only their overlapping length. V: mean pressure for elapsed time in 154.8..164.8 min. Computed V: 4.22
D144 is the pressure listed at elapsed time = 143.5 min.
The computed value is 4.353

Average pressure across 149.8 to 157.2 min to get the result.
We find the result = 3.7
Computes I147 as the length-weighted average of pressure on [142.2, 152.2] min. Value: 3.57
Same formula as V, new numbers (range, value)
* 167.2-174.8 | 4.08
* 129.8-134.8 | 4.3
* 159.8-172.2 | 4.23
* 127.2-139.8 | 4.4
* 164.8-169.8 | 4.17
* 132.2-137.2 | 4.45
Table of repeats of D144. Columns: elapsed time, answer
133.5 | 4.252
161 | 4.16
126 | 4.377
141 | 4.472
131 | 4.348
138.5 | 4.521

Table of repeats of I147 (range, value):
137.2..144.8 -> 4.44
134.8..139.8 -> 4.59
